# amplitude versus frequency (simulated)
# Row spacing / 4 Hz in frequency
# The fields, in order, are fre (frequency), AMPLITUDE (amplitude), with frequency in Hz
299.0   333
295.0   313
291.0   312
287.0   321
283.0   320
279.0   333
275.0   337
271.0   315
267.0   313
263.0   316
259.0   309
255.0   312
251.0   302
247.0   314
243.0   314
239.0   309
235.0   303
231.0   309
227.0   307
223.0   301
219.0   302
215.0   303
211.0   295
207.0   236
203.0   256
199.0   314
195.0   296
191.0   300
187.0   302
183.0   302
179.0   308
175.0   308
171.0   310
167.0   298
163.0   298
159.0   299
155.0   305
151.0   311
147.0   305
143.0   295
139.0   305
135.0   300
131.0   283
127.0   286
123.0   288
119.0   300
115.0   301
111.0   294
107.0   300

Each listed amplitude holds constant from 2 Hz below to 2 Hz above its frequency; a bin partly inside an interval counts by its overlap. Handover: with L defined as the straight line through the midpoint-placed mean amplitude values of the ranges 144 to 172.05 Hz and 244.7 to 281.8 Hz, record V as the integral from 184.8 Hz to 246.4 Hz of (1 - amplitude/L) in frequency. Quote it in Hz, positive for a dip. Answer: 2.7 Hz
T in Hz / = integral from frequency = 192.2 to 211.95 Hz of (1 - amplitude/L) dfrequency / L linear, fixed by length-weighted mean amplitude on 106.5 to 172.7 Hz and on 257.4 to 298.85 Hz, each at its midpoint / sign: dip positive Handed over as 1.8 Hz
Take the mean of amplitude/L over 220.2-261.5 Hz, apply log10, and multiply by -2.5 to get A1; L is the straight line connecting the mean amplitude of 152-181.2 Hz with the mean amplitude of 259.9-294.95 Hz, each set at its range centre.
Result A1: 0.02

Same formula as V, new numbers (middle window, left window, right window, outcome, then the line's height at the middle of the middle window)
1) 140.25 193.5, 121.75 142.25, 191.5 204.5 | -2.0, 292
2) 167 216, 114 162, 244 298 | 1.8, 306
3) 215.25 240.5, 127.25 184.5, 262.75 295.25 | 0.6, 313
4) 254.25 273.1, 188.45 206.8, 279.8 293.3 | -0.2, 311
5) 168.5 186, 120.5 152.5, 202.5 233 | -0.8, 293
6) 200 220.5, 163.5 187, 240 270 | 1.9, 308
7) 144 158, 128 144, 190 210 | -0.7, 292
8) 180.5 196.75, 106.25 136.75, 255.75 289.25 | 0.3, 305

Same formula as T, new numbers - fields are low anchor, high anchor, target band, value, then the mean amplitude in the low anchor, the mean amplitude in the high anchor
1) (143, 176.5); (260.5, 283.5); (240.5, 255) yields 0.4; 304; 322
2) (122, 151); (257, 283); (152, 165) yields -0.1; 296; 320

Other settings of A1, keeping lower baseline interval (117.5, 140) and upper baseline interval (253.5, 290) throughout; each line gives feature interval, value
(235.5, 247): 0.01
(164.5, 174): -0.01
